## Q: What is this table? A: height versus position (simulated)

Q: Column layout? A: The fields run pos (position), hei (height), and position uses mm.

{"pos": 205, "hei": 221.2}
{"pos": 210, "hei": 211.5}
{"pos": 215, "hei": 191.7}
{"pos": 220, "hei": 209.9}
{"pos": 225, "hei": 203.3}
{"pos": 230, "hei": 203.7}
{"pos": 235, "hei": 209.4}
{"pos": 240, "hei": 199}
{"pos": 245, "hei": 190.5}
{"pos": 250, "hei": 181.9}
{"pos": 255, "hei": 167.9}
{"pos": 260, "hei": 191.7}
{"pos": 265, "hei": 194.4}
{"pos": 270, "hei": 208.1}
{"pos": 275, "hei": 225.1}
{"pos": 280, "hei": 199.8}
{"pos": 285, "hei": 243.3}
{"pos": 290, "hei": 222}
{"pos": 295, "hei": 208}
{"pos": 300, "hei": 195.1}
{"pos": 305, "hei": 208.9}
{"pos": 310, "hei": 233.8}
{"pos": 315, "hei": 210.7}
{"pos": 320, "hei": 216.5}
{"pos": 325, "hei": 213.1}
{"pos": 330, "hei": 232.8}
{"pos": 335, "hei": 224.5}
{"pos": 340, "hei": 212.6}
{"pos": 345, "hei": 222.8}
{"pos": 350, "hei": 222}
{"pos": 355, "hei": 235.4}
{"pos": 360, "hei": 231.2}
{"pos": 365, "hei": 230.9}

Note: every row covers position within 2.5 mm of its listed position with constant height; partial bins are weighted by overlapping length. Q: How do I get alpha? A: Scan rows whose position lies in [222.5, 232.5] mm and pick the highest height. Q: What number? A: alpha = 203.7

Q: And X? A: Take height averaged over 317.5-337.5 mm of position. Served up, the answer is 222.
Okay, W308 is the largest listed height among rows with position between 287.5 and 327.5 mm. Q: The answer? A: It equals 233.8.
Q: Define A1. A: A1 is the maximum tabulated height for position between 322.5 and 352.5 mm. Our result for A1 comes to 232.8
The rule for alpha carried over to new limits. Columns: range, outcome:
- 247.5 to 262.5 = 191.7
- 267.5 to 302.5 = 243.3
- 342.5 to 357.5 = 235.4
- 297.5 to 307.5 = 208.9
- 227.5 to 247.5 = 209.4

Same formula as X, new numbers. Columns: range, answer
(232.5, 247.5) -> 200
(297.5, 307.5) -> 202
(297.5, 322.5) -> 213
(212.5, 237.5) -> 204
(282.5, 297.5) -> 224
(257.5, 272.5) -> 198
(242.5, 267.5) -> 185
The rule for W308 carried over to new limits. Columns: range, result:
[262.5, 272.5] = 208.1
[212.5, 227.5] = 209.9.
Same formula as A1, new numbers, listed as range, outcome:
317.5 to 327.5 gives 216.5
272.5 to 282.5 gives 225.1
